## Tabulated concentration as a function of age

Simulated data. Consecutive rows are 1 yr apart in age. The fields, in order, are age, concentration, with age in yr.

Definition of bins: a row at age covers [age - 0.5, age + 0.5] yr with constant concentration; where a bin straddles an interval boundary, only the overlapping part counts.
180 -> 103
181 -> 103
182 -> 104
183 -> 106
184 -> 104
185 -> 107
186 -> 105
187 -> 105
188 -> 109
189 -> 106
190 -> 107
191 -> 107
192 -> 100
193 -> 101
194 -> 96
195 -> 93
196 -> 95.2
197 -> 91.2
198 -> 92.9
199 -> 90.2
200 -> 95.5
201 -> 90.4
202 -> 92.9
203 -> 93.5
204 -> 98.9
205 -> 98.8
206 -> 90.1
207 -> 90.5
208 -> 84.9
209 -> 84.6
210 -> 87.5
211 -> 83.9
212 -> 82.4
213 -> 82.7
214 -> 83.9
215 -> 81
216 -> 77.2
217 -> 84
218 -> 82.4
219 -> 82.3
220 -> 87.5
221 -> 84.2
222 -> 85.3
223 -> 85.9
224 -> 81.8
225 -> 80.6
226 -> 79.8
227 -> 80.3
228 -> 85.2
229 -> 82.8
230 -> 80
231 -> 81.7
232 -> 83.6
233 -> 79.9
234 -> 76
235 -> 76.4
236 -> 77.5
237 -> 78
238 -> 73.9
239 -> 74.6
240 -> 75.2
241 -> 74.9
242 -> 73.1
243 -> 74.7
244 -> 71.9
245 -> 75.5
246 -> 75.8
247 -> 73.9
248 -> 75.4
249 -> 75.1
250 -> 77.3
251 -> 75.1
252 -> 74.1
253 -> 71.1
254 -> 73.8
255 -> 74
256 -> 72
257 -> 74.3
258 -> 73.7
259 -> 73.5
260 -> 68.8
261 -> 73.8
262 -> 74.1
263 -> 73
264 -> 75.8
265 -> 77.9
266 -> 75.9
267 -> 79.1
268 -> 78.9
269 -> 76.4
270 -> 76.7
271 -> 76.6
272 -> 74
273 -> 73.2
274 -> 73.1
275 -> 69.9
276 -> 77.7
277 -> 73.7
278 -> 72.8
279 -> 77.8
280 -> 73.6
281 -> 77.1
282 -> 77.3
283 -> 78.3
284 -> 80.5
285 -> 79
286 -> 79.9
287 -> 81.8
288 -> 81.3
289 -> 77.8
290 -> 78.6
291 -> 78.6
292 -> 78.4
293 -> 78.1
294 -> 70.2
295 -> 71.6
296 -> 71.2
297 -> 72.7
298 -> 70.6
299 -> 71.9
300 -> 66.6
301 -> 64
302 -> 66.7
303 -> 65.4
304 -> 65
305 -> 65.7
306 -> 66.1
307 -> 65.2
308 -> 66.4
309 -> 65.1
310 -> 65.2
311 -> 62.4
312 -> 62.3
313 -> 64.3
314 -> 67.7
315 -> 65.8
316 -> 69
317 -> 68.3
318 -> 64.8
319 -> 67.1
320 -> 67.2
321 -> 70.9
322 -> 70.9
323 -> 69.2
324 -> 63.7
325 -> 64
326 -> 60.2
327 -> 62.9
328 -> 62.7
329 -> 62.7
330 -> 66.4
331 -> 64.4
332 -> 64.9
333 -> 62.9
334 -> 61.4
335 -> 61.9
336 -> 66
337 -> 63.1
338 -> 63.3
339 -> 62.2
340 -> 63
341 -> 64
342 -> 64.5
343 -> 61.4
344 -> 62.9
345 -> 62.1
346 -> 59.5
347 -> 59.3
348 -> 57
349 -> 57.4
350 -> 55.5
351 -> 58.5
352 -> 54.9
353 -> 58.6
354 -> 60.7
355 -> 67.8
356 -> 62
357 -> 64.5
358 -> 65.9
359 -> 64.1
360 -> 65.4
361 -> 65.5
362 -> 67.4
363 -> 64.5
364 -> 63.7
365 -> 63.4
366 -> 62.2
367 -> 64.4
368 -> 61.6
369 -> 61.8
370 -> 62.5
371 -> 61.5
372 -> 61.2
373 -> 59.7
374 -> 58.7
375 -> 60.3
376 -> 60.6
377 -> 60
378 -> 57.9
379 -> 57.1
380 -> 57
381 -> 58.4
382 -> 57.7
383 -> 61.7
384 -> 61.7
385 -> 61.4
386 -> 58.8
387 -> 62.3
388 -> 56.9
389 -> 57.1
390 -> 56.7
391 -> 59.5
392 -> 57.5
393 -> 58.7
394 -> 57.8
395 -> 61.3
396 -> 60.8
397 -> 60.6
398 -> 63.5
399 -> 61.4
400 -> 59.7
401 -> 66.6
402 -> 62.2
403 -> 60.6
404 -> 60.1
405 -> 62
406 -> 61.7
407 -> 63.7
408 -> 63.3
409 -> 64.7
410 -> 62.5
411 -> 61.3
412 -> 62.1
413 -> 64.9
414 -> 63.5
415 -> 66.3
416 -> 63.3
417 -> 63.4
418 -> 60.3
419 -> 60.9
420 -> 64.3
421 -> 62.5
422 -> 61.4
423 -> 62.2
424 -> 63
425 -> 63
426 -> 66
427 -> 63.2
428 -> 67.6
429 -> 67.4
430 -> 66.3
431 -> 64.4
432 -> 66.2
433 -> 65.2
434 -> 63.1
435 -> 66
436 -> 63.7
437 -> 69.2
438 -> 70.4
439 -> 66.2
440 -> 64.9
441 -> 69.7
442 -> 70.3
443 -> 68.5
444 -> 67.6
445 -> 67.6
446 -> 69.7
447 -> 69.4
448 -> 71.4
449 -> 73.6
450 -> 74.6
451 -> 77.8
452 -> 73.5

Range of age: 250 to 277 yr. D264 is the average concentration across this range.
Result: 74.5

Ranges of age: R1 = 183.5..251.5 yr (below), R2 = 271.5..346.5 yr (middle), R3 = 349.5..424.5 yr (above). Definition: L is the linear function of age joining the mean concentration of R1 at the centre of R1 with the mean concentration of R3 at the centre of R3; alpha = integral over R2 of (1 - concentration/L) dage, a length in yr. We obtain 4.3 yr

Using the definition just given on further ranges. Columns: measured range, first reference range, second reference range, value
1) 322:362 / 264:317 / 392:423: 3.1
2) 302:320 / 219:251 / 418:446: 1.9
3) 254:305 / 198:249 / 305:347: -1.2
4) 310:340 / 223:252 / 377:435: 2.0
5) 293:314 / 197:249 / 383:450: 2.1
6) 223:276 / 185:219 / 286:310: 3.9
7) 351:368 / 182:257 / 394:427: 1.4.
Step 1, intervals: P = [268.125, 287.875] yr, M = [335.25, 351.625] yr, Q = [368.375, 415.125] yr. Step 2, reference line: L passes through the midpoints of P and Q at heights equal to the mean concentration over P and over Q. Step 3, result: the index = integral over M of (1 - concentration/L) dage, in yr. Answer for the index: 1.51 yr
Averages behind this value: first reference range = 76.4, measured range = 61.2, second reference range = 60.8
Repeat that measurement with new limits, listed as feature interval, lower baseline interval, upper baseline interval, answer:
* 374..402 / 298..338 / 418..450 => 2.6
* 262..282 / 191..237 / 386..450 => 1.2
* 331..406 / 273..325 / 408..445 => 7.2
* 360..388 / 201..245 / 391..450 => 3.0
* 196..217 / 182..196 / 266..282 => 1.9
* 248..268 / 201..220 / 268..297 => 1.3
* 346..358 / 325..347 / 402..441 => 0.6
